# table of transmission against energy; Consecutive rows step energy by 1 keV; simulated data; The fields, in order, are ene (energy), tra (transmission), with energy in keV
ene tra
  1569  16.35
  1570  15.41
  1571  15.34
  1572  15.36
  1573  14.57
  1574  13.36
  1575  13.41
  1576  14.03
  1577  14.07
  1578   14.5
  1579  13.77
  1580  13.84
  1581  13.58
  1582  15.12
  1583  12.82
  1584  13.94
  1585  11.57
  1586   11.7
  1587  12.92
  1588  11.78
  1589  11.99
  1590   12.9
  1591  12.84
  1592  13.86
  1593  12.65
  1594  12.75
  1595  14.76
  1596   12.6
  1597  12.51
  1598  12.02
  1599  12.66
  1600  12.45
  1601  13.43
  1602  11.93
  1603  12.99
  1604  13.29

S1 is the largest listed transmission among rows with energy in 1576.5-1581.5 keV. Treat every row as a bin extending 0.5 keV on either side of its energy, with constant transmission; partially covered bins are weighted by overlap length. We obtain 14.5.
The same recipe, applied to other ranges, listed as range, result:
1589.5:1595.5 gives 14.76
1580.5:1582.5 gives 15.12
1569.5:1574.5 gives 15.41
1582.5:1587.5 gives 13.94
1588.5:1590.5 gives 12.9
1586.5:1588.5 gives 12.92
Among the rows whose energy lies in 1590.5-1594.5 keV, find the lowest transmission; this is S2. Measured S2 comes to 12.65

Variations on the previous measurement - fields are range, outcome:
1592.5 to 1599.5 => 12.02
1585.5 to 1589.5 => 11.7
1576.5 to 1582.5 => 13.58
